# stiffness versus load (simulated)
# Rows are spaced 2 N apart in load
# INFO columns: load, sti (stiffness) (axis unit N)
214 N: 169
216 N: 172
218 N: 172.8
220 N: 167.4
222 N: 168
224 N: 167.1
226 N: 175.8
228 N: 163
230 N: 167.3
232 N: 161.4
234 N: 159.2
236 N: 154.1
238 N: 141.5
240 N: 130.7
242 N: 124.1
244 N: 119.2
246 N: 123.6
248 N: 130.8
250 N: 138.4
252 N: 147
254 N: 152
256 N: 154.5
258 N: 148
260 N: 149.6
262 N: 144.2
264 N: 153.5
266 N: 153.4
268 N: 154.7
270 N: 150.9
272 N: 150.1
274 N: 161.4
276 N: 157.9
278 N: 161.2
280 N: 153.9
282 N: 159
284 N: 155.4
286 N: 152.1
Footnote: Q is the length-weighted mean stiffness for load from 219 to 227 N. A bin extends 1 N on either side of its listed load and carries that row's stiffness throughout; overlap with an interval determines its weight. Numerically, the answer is 170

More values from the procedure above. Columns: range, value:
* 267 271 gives 153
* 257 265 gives 149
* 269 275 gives 154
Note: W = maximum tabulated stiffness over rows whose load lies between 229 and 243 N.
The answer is 167.3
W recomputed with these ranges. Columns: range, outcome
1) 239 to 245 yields 130.7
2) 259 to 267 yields 153.5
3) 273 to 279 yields 161.4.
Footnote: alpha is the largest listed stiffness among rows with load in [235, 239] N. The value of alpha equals 154.1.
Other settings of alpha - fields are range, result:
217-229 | 175.8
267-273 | 154.7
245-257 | 154.5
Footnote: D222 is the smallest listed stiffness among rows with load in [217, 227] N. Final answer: 167.1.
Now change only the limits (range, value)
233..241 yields 130.7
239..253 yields 119.2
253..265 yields 144.2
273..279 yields 157.9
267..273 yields 150.1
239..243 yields 124.1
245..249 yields 123.6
